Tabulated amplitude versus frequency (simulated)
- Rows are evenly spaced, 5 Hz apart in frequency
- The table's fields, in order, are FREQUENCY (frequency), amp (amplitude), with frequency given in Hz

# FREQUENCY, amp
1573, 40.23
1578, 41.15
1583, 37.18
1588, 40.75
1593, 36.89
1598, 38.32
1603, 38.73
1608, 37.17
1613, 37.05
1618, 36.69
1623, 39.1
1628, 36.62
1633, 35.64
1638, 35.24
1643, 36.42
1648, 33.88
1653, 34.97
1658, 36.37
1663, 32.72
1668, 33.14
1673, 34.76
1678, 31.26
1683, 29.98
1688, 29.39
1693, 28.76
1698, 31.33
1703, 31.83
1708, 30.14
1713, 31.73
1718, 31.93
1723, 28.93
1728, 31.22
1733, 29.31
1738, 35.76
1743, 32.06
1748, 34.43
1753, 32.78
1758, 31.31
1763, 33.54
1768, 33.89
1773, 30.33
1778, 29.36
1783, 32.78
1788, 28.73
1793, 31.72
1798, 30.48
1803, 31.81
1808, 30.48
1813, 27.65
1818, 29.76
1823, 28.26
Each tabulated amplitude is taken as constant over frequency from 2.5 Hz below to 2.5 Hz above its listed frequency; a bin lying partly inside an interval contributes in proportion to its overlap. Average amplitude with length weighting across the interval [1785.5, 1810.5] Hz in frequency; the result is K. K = 30.6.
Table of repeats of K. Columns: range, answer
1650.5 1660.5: 35.7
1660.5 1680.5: 33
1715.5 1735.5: 30.3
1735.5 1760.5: 33.3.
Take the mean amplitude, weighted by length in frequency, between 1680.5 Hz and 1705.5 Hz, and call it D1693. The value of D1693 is 30.3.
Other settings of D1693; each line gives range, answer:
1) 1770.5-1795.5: 30.6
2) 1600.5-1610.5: 38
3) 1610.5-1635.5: 37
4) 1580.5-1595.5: 38.3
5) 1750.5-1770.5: 32.9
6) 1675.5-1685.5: 30.6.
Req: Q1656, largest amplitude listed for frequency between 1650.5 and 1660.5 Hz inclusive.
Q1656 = 36.37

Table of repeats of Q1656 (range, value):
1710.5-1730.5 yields 31.93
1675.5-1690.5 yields 31.26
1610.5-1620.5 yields 37.05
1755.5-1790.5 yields 33.89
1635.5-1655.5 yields 36.42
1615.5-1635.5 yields 39.1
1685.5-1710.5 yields 31.83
